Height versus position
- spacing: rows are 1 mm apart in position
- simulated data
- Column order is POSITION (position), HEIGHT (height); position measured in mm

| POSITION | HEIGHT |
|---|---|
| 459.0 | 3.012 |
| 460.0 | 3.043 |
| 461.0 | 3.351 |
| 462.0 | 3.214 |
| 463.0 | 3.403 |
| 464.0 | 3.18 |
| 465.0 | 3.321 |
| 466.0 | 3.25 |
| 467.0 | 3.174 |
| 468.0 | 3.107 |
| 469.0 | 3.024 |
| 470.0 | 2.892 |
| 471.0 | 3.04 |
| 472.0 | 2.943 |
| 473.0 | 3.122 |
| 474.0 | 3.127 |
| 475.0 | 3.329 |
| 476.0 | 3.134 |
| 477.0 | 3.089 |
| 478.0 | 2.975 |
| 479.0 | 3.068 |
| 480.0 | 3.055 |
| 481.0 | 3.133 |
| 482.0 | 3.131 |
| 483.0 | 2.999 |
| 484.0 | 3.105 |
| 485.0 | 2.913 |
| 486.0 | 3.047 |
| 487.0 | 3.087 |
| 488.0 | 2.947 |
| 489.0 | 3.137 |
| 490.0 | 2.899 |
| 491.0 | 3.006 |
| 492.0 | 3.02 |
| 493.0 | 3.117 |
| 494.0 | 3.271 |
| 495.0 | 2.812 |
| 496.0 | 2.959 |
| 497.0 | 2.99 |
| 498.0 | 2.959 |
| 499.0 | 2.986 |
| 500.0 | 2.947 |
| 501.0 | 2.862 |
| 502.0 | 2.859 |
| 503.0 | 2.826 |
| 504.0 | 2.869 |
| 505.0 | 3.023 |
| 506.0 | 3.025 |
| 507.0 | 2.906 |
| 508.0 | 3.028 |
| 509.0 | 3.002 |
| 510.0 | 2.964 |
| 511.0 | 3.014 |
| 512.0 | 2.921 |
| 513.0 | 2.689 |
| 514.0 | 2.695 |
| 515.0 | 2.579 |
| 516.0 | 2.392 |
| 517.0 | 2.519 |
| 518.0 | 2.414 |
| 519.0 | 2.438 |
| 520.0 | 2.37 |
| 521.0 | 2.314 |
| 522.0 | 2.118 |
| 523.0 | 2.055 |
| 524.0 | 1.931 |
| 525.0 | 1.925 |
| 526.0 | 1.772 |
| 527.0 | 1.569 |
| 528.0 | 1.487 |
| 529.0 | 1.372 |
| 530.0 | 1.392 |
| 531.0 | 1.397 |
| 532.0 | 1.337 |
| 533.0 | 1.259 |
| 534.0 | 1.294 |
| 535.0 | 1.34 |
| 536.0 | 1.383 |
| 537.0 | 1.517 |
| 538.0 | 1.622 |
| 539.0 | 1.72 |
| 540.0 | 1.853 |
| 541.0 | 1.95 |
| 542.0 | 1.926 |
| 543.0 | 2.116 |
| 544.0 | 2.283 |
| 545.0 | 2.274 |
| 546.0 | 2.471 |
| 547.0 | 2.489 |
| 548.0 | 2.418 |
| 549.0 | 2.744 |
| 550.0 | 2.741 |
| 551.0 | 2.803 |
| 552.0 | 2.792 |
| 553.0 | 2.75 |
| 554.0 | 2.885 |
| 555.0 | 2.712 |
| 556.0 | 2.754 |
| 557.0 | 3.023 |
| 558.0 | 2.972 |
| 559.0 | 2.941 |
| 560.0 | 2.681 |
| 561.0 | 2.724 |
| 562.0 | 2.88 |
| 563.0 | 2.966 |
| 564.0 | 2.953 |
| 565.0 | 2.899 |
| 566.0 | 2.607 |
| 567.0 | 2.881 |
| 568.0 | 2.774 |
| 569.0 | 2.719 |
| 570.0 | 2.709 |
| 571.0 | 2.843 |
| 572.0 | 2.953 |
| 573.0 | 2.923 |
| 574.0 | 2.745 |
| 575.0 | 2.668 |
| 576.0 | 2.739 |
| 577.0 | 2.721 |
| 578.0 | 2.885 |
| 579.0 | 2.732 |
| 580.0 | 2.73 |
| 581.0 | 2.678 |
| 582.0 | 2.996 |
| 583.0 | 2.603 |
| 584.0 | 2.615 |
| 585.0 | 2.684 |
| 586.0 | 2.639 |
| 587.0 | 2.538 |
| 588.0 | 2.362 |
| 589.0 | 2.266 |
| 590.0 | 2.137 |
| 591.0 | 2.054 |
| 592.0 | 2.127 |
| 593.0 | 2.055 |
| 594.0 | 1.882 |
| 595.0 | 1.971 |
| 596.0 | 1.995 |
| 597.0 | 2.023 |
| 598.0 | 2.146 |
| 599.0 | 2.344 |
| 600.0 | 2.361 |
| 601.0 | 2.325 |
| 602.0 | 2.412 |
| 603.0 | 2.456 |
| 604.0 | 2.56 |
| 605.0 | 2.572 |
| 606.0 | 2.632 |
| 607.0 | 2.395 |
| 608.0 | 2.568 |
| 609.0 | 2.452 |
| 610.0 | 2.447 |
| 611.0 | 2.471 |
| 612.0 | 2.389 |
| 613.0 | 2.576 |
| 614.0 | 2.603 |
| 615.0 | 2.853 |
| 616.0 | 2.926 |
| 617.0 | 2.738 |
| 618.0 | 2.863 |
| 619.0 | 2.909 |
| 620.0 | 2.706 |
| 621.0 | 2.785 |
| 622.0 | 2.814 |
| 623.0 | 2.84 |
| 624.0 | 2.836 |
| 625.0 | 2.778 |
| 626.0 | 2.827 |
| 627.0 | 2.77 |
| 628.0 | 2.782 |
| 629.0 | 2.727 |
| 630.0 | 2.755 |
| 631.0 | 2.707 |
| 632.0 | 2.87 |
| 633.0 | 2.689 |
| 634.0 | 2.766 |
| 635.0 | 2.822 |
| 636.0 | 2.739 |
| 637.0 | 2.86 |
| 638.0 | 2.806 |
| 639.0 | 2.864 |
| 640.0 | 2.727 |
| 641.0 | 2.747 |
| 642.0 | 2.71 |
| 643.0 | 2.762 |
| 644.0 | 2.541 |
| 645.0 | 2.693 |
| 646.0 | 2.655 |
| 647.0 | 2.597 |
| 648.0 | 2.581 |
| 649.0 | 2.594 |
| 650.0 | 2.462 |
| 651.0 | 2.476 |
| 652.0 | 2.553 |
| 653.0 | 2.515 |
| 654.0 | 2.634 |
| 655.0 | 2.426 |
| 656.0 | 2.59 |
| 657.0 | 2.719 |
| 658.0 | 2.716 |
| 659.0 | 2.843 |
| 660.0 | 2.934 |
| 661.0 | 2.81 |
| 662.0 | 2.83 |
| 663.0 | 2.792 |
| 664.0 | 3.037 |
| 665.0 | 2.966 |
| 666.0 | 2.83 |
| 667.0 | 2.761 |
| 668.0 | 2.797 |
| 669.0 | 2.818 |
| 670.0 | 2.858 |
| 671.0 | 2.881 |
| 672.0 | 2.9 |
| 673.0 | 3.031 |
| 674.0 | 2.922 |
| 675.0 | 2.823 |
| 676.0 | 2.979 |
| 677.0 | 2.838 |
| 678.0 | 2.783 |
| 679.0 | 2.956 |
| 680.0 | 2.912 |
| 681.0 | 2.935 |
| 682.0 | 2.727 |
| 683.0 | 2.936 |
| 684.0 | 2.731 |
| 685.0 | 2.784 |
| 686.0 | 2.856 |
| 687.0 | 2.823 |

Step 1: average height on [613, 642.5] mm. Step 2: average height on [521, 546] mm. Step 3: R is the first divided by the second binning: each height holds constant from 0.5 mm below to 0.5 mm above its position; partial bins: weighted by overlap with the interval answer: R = 1.61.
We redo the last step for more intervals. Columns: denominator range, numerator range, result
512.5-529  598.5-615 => 1.14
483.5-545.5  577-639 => 1.07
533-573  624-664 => 1.10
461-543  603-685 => 1.05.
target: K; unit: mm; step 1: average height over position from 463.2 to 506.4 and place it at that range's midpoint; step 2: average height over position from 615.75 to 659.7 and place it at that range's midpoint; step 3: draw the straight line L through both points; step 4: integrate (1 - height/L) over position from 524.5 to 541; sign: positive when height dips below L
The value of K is 7.9 mm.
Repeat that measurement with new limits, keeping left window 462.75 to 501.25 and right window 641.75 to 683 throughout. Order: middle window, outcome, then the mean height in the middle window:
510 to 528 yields 4.0 mm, 2.33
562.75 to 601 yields 4.7 mm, 2.54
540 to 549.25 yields 2.2 mm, 2.26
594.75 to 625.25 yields 3.3 mm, 2.54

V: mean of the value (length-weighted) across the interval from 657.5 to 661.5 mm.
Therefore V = 2.83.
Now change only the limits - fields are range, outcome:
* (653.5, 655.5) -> 2.53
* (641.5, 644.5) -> 2.67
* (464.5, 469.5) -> 3.18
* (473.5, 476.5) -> 3.2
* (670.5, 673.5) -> 2.94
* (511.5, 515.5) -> 2.72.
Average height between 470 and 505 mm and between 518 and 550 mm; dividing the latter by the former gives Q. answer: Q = 0.6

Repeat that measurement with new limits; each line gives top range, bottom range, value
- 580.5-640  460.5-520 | 0.86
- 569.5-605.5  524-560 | 1.18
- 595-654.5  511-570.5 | 1.14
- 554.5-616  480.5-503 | 0.86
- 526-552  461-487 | 0.61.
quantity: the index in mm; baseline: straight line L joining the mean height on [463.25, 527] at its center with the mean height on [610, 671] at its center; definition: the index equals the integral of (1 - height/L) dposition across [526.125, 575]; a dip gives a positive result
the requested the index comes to 8.36 mm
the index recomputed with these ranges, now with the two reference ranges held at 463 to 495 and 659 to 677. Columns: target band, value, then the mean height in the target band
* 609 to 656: 3.57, 2.7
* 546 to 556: 1.04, 2.69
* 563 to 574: 0.58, 2.83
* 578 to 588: 0.97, 2.68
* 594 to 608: 3.02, 2.32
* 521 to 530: 3.70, 1.79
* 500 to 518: 1.34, 2.83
